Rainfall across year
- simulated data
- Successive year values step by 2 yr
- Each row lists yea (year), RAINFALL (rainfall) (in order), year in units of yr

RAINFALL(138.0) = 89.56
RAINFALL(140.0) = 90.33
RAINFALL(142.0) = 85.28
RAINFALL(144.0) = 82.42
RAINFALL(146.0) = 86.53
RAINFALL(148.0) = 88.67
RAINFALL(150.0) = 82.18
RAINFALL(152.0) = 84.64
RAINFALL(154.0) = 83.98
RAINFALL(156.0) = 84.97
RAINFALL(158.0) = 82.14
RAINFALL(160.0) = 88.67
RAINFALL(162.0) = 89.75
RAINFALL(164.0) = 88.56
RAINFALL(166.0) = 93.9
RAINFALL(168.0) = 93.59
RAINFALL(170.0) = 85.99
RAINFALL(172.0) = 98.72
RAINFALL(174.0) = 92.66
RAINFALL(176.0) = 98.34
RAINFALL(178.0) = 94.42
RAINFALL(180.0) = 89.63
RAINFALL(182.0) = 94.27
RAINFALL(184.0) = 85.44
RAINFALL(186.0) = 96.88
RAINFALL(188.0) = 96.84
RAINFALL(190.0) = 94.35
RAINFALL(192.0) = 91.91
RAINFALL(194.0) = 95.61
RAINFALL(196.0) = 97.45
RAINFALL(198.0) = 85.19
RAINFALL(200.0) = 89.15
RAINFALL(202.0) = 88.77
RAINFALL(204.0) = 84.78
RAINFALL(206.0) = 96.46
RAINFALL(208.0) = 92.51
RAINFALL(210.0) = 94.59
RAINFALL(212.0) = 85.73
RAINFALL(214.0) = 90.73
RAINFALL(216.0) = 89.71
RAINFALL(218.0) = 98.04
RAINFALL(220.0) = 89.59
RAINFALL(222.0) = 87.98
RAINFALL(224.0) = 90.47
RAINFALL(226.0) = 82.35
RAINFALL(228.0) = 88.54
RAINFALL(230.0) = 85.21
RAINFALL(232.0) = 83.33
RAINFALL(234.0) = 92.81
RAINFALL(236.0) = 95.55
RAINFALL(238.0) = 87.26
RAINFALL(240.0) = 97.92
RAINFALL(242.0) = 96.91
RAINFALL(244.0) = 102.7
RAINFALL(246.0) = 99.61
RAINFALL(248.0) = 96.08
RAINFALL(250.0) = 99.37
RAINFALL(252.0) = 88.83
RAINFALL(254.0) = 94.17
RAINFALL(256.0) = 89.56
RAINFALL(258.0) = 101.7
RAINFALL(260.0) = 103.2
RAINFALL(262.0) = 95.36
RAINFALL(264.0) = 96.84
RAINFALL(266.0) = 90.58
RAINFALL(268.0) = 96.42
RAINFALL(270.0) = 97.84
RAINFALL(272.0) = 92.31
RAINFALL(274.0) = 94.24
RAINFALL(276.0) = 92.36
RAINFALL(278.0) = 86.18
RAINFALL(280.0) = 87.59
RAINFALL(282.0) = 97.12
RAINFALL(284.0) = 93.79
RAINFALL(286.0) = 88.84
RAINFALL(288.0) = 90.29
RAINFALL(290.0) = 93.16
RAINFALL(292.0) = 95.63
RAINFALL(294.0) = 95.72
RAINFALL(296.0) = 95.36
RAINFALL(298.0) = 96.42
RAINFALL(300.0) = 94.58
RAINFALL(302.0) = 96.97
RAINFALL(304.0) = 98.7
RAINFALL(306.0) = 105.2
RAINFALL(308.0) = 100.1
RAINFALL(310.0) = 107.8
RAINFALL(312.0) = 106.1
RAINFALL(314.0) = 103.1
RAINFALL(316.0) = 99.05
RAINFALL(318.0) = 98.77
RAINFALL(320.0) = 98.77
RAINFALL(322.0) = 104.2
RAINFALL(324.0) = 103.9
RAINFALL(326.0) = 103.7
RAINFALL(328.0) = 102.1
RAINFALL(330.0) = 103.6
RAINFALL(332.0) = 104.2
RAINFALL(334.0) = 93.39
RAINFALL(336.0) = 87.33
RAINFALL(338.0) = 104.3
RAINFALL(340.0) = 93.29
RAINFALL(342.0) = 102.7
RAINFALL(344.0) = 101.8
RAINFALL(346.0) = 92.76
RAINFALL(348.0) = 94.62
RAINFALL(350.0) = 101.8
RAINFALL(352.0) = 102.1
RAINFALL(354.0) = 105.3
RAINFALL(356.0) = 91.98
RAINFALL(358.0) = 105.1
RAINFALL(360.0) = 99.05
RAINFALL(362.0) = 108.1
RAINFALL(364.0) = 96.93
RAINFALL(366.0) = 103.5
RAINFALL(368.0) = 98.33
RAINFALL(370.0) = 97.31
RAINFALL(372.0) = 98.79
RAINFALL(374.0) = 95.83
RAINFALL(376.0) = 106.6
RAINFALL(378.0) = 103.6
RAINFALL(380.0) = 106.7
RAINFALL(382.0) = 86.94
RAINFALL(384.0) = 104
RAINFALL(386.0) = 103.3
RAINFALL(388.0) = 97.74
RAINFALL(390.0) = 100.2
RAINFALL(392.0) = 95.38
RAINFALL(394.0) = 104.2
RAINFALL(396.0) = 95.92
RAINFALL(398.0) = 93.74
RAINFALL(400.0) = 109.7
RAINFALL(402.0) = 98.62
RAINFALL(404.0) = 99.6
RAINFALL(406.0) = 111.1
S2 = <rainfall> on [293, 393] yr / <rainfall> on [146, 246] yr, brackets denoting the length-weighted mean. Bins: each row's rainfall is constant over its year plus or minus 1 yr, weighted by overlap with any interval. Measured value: 1.10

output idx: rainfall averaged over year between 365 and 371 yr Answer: 99.7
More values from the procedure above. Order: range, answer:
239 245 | 99.2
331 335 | 98.8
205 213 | 92.3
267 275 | 95.2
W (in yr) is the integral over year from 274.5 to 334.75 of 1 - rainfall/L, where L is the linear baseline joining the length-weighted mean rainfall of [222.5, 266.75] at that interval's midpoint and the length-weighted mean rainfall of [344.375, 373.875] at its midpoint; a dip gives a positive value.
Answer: -0.71 yr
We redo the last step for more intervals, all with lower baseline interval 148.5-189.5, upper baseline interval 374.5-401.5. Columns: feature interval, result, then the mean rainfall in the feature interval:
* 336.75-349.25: 0.04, 98.1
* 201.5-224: 0.37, 90.8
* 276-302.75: 0.77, 93.1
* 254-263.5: -0.26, 97.1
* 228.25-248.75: 0.01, 93.5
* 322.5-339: -0.44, 100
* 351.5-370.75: -0.30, 101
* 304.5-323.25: -1.05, 102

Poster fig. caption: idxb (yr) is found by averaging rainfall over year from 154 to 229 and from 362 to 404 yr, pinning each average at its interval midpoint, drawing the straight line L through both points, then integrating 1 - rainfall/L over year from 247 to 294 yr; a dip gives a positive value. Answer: 0.34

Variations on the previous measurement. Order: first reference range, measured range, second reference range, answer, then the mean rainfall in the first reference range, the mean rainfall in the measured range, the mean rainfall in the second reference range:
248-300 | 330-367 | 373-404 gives -0.53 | 94.2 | 99.5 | 100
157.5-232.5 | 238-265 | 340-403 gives -0.83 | 91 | 96.7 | 100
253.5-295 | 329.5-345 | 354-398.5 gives -0.17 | 93.9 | 98.7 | 99.9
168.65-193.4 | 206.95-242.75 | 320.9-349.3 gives 1.73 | 93.3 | 90.5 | 99.4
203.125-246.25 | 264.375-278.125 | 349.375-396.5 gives 0.11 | 91.4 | 93.5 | 100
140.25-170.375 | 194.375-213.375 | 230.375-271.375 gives 0.08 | 86.9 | 90.7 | 95.1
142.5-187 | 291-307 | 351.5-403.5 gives -0.17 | 89.3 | 97.3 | 100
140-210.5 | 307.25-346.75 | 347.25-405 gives -1.15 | 90.2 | 101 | 100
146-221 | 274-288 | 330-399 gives 0.62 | 90.7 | 91.2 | 99.4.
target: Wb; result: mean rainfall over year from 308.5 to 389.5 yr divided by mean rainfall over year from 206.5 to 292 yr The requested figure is 1.08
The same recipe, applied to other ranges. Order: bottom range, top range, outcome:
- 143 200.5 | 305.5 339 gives 1.12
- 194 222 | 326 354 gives 1.09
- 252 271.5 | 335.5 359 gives 1.03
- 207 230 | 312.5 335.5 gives 1.13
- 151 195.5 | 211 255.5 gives 1.01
